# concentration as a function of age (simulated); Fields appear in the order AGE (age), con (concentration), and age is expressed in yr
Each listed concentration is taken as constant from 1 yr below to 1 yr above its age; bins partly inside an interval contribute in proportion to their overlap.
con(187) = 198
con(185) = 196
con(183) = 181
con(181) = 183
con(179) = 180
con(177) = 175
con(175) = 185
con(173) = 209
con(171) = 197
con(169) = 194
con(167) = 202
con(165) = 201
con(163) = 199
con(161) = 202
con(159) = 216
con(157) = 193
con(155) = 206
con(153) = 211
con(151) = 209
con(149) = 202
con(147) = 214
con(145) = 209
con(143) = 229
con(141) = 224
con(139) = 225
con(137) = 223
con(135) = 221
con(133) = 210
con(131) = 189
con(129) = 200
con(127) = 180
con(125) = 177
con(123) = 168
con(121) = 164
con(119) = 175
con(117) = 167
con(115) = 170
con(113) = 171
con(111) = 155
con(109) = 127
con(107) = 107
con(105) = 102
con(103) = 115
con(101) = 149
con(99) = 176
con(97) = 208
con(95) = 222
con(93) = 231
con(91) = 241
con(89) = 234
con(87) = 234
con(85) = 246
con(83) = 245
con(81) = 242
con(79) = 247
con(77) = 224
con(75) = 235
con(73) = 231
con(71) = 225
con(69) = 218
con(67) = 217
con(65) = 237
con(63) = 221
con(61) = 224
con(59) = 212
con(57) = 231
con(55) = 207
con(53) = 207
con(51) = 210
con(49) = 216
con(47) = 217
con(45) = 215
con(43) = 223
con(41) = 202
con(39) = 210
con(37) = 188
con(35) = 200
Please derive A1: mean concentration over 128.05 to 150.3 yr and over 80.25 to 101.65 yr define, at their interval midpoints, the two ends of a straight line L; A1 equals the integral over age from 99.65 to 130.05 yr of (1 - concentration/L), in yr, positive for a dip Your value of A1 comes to 8.7 yr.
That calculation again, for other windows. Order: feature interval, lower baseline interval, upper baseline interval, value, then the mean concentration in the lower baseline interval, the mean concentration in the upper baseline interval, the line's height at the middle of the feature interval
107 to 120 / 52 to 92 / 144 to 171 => 3.6 yr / 229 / 204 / 217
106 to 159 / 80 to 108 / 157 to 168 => 2.7 yr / 197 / 203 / 200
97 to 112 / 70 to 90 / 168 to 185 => 5.8 yr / 236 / 188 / 224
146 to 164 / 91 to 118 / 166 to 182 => -2.2 yr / 164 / 191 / 183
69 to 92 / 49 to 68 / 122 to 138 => -2.7 yr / 218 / 196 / 211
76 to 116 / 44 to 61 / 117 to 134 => 0.8 yr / 215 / 182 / 195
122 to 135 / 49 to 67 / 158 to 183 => 0.9 yr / 218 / 195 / 204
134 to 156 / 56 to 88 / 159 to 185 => -1.3 yr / 231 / 193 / 203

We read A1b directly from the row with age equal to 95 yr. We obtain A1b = 222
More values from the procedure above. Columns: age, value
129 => 200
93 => 231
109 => 127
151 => 209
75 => 235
